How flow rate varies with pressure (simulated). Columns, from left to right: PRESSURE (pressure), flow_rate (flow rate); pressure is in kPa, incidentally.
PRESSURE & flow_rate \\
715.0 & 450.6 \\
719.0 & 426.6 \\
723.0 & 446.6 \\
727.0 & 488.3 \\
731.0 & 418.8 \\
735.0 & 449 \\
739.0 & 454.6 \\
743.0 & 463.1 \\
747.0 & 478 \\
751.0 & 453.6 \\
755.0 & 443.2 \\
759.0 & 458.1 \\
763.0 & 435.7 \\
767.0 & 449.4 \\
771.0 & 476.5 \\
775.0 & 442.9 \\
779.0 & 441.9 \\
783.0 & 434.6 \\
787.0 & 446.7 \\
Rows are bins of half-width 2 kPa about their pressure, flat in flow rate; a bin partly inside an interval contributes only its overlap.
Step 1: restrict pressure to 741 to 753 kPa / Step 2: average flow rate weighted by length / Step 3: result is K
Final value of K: 465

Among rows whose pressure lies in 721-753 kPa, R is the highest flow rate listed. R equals 488.3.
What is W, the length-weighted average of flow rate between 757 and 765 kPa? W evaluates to 447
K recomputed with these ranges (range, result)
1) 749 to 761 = 452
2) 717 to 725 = 437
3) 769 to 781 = 454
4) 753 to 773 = 453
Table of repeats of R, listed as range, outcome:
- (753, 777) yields 476.5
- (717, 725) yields 446.6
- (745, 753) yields 478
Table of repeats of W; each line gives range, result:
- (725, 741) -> 453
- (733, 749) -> 461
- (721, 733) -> 451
